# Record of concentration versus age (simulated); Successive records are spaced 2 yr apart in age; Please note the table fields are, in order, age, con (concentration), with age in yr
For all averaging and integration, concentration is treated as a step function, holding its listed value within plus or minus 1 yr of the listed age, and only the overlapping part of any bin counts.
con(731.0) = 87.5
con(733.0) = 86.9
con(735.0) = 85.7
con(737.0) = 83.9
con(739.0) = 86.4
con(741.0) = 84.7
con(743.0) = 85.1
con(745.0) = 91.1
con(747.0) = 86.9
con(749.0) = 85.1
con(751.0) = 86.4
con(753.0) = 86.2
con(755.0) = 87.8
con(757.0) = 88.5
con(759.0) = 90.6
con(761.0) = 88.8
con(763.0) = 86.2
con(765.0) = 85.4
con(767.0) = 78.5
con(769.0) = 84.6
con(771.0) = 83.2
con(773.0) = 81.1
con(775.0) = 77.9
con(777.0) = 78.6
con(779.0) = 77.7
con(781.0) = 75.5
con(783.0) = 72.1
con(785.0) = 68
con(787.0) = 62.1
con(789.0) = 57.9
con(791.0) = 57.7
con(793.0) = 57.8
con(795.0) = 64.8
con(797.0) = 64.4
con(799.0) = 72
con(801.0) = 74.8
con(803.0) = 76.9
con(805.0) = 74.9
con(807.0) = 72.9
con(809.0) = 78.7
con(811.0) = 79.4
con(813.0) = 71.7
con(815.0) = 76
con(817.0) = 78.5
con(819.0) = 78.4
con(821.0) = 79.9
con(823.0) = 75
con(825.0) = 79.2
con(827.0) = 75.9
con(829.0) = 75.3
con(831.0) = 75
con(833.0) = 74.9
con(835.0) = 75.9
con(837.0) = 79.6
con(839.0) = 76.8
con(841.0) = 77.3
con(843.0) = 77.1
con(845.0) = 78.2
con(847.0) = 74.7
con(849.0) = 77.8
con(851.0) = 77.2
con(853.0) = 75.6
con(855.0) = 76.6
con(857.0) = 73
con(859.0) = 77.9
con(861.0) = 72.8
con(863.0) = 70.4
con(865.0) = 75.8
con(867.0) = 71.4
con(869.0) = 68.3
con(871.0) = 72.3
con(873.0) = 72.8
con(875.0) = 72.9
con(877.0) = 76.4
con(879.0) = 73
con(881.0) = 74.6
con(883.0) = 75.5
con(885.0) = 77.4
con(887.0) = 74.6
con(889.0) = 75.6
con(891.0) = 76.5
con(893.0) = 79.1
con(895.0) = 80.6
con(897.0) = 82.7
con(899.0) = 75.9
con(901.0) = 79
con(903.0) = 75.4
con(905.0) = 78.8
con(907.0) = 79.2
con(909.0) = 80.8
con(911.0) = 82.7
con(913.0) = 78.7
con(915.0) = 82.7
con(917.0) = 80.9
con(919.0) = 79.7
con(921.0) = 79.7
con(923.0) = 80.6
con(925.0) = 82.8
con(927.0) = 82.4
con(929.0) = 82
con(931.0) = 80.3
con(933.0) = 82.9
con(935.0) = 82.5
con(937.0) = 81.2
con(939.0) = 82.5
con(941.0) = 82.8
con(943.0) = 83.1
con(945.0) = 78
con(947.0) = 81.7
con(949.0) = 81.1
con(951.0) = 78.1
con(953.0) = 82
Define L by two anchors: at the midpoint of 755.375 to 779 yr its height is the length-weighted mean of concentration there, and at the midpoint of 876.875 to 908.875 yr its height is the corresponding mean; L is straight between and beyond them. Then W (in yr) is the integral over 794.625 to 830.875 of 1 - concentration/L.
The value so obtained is 2.8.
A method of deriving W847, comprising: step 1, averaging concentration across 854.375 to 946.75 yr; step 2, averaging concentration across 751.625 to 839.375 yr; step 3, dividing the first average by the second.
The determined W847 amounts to 1.0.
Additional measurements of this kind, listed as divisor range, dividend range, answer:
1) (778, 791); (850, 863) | 1.10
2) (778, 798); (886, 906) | 1.18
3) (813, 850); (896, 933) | 1.05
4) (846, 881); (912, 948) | 1.10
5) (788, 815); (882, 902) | 1.11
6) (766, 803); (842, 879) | 1.04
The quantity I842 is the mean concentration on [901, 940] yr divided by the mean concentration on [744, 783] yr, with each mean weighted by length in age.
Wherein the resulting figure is 0.96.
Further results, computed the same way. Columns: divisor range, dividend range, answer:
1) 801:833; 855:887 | 0.97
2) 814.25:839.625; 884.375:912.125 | 1.02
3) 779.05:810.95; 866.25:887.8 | 1.06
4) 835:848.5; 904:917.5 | 1.04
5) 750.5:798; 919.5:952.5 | 1.06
